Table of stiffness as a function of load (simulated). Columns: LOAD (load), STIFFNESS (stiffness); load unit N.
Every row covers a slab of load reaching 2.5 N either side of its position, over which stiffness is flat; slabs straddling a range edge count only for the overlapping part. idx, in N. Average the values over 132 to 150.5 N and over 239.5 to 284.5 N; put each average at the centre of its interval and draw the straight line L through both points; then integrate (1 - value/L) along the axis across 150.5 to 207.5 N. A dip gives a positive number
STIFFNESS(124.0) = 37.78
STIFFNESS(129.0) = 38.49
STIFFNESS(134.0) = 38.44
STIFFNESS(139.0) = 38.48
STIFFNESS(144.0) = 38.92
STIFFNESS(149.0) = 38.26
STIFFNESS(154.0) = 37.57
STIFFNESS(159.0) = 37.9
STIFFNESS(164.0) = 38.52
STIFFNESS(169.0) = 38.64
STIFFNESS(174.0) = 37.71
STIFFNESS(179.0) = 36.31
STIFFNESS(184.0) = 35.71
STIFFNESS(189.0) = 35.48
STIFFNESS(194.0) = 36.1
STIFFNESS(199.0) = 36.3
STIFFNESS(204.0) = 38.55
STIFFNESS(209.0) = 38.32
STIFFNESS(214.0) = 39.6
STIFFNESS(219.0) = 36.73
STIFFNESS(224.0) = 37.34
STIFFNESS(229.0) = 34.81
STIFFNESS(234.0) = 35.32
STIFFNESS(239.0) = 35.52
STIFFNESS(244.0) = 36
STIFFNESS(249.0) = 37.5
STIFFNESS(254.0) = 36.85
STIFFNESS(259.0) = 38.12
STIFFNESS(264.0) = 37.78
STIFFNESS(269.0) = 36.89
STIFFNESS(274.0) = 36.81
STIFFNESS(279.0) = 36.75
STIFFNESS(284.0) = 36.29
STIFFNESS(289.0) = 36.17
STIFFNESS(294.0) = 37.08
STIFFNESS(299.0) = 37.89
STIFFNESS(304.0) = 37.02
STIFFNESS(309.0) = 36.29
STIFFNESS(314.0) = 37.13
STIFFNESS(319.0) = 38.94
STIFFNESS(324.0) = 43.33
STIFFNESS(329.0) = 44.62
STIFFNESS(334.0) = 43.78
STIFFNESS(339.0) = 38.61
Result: 1.3 N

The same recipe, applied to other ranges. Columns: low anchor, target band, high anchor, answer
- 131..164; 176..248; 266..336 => 3.29 N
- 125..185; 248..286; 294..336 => 1.97 N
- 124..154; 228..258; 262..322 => 1.09 N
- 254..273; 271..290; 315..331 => 1.04 N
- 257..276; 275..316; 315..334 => 2.99 N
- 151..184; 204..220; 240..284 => -0.46 N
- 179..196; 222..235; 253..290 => 0.21 N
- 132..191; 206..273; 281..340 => 2.33 N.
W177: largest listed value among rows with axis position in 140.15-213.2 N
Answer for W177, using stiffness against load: 38.92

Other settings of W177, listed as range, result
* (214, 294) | 39.6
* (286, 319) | 38.94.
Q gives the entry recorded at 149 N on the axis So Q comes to 38.26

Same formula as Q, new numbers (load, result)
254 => 36.85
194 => 36.1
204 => 38.55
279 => 36.75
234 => 35.32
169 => 38.64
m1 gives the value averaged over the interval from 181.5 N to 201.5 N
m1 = 35.9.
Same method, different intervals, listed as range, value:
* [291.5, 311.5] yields 37.1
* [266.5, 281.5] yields 36.8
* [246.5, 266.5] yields 37.6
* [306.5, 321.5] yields 37.5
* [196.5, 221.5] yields 37.9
